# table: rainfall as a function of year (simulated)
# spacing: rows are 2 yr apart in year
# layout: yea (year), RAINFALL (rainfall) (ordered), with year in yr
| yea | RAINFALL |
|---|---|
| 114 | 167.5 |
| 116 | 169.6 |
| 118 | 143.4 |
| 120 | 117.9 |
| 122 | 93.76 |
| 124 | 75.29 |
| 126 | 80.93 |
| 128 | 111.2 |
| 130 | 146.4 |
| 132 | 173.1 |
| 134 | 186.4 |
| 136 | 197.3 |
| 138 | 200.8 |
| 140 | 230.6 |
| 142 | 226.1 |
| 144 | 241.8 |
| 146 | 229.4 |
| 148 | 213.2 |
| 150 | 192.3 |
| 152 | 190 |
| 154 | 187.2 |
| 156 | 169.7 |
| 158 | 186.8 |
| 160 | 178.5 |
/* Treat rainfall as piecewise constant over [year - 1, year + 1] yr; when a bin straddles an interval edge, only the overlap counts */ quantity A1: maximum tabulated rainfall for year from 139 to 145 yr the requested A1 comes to 241.8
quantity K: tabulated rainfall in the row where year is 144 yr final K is 241.8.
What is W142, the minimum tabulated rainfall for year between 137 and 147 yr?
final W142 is 200.8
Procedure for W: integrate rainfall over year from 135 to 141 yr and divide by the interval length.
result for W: 210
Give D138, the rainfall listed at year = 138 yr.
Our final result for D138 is 200.8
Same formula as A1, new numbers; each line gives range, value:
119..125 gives 117.9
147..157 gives 213.2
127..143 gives 230.6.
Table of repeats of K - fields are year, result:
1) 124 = 75.29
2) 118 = 143.4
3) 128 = 111.2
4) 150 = 192.3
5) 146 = 229.4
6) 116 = 169.6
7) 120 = 117.9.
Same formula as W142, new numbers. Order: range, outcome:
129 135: 146.4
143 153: 190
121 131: 75.29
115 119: 143.4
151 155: 187.2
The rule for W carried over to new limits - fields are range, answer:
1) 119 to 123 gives 106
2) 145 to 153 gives 206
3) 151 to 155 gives 189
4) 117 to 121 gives 131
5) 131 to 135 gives 180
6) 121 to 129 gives 90.3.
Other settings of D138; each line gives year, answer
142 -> 226.1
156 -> 169.7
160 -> 178.5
